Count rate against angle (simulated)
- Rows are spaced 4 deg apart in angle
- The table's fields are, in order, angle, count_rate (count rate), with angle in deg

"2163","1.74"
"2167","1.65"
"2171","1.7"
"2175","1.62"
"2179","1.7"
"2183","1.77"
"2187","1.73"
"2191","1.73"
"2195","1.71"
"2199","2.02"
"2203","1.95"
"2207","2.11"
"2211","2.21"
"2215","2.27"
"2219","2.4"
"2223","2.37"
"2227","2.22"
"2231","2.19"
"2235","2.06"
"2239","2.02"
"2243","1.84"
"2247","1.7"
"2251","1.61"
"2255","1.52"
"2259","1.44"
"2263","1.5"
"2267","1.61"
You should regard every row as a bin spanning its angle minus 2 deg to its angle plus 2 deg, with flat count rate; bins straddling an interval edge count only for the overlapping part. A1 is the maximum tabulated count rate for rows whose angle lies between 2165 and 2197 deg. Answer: 1.77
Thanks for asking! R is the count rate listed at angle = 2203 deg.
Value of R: 1.95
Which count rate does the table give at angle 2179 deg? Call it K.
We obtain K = 1.7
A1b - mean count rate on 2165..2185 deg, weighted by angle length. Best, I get 1.69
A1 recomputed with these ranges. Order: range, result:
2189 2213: 2.21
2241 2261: 1.84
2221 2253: 2.37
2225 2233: 2.22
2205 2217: 2.27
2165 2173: 1.7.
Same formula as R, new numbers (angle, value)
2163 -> 1.74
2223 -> 2.37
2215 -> 2.27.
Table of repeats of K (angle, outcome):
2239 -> 2.02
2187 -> 1.73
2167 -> 1.65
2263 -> 1.5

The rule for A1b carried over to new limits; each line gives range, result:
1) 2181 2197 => 1.74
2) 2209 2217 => 2.24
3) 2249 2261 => 1.52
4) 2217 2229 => 2.33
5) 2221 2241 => 2.17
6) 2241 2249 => 1.77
